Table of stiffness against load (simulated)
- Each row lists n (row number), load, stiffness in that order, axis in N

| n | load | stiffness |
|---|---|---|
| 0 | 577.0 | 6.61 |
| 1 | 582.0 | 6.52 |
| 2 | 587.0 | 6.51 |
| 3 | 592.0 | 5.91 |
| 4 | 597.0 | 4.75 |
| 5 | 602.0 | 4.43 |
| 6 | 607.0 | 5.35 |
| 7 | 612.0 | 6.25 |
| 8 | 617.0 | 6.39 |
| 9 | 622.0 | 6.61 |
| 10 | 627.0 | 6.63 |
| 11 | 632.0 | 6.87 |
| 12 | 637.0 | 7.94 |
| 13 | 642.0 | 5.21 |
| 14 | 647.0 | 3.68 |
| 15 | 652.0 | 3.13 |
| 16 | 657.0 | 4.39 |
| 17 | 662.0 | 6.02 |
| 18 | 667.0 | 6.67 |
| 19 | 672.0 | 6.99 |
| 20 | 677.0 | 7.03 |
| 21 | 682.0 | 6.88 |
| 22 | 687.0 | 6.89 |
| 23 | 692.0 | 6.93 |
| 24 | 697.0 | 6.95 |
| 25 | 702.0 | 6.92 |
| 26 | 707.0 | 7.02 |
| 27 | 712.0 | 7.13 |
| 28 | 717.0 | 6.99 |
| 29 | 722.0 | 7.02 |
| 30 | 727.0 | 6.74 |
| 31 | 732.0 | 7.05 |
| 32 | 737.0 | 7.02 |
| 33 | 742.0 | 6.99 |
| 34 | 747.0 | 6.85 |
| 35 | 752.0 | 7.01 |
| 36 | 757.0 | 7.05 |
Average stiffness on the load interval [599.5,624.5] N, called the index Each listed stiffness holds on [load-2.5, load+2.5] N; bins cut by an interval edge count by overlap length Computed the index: 5.81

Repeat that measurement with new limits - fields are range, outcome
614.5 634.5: 6.62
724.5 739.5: 6.94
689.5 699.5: 6.94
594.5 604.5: 4.59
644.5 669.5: 4.78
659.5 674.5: 6.56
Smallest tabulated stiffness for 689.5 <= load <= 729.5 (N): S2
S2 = 6.74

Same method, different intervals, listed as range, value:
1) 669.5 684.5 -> 6.88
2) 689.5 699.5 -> 6.93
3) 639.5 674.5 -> 3.13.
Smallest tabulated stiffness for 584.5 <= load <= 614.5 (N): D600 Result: 4.43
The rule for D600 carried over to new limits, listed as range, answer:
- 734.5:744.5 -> 6.99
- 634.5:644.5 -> 5.21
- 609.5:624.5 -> 6.25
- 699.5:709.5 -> 6.92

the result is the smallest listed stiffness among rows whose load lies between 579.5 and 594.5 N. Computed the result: 5.91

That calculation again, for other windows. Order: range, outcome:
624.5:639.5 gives 6.63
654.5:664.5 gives 4.39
